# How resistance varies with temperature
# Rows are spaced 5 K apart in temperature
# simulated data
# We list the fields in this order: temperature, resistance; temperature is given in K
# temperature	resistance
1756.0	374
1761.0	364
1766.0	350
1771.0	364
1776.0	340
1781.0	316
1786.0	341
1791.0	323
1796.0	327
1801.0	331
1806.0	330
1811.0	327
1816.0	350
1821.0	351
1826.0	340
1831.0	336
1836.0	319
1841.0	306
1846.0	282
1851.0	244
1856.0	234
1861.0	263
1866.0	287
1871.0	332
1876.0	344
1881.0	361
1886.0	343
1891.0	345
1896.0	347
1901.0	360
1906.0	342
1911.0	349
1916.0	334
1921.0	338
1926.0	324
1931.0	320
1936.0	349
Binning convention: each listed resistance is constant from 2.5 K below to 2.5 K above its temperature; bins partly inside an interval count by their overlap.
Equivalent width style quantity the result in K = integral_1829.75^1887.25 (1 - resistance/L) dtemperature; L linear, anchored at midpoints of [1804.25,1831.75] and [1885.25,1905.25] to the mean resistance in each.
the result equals 7.0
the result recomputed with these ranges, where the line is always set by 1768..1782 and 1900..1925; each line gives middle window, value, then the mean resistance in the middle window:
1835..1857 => 4.21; 277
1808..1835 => 0.27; 339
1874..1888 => -0.29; 350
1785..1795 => 0.38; 330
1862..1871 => 1.24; 296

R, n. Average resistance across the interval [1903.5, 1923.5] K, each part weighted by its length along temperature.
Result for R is 341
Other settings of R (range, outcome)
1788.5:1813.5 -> 328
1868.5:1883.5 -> 346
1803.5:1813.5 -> 328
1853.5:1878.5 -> 292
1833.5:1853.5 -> 288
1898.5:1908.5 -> 351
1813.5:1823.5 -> 350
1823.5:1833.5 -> 338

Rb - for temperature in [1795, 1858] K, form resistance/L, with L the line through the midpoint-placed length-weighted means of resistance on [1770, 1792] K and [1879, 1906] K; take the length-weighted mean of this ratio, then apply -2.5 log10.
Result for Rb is 0.09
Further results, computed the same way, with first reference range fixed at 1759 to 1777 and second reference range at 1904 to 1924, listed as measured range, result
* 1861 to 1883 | 0.07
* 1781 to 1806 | 0.08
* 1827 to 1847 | 0.11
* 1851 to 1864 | 0.36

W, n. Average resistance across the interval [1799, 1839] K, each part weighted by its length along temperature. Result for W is 335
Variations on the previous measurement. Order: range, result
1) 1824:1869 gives 290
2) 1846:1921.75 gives 320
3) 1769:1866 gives 316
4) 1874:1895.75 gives 348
